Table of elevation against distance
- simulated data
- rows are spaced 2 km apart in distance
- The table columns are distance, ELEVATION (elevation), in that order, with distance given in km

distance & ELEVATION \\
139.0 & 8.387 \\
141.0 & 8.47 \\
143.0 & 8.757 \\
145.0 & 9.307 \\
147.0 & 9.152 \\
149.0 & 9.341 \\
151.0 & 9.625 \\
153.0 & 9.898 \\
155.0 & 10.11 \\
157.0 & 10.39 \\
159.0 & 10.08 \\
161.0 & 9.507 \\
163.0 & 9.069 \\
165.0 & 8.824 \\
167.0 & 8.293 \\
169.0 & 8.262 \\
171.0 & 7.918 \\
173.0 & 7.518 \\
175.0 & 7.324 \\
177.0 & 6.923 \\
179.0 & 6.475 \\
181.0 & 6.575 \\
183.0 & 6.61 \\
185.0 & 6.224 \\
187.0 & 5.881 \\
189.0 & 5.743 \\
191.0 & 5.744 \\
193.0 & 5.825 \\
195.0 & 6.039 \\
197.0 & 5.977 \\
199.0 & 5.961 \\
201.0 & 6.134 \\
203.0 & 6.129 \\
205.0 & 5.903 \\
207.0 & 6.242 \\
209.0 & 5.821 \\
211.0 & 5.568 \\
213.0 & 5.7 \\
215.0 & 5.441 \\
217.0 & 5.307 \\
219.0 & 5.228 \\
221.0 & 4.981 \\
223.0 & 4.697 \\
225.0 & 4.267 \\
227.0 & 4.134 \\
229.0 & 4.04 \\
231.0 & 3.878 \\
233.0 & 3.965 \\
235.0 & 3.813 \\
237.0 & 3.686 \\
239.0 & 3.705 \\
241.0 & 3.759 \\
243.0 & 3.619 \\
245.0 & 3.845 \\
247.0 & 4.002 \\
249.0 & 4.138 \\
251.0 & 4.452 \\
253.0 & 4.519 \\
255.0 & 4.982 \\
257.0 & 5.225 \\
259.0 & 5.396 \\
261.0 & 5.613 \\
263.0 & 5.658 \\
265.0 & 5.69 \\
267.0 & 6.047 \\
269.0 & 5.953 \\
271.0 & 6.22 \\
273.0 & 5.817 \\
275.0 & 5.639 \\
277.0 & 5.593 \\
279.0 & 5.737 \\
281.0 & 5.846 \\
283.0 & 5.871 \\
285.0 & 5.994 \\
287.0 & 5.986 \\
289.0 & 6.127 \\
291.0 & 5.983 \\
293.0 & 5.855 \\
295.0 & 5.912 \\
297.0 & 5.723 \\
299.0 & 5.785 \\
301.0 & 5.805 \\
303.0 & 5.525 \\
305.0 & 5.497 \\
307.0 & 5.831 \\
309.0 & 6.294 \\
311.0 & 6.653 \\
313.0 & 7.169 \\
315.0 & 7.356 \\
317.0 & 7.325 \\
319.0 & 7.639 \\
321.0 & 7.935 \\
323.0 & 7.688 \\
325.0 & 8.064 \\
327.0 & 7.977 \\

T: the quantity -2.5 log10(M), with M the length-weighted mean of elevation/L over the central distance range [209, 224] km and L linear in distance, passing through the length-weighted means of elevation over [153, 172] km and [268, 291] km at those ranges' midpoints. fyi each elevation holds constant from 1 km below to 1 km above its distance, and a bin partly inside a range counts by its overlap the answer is 0.40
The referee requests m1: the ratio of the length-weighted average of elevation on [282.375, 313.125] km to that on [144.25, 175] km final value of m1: 0.66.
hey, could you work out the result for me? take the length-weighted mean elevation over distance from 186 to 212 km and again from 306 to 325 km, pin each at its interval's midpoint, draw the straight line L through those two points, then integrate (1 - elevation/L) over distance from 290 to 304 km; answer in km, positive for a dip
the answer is 2.3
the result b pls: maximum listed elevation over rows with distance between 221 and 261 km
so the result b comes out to 5.613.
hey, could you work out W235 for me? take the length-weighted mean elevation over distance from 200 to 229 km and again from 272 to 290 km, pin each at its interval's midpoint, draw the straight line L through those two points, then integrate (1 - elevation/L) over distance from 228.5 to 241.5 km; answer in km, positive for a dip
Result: 3.9 km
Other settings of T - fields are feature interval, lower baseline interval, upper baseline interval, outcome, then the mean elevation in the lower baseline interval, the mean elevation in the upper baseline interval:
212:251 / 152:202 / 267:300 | 0.47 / 7.49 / 5.88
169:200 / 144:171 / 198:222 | 0.15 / 9.32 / 5.7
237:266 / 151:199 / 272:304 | 0.36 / 7.63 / 5.82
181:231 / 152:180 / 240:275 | 0.26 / 8.61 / 5.01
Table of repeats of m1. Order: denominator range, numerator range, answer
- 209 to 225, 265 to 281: 1.11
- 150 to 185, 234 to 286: 0.60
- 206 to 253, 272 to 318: 1.34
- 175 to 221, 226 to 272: 0.77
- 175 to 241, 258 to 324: 1.14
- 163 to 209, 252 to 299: 0.85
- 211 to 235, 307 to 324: 1.53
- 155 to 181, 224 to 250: 0.47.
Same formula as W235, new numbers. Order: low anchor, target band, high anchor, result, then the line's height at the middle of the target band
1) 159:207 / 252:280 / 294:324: 4.63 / 6.68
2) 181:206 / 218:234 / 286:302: 4.25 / 5.99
